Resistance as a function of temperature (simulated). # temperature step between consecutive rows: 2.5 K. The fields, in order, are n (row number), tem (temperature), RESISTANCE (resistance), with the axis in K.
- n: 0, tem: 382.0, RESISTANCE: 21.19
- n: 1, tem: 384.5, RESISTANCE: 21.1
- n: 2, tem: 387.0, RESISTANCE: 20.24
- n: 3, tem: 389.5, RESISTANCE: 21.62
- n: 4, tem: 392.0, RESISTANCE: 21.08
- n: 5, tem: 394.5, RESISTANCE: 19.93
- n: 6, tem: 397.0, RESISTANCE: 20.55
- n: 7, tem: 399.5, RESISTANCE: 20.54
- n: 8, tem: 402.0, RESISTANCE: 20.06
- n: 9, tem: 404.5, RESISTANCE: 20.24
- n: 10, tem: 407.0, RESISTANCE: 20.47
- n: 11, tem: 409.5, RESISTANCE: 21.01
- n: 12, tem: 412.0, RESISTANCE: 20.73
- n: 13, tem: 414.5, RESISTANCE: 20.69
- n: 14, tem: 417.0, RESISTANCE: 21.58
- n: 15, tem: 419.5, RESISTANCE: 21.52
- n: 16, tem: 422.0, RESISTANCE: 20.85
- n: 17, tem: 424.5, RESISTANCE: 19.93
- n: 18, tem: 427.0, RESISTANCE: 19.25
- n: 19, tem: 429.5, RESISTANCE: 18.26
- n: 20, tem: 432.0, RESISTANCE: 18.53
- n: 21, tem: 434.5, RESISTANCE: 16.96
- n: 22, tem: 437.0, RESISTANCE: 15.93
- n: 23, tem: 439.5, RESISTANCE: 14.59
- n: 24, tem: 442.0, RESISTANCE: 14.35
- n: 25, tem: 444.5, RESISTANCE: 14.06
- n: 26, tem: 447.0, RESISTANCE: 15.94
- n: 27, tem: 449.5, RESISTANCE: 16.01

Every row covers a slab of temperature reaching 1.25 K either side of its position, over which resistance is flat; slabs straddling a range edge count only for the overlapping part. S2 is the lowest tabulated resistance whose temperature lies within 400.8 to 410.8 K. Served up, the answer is 20.06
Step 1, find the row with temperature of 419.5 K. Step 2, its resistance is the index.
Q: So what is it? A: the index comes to 21.52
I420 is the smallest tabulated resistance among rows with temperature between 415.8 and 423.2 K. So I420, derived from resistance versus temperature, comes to 20.85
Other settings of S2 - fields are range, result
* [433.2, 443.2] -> 14.35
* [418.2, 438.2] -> 15.93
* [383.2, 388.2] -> 20.24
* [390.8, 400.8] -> 19.93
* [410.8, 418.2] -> 20.69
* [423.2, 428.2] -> 19.25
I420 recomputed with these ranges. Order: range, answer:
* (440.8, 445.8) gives 14.06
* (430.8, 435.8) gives 16.96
